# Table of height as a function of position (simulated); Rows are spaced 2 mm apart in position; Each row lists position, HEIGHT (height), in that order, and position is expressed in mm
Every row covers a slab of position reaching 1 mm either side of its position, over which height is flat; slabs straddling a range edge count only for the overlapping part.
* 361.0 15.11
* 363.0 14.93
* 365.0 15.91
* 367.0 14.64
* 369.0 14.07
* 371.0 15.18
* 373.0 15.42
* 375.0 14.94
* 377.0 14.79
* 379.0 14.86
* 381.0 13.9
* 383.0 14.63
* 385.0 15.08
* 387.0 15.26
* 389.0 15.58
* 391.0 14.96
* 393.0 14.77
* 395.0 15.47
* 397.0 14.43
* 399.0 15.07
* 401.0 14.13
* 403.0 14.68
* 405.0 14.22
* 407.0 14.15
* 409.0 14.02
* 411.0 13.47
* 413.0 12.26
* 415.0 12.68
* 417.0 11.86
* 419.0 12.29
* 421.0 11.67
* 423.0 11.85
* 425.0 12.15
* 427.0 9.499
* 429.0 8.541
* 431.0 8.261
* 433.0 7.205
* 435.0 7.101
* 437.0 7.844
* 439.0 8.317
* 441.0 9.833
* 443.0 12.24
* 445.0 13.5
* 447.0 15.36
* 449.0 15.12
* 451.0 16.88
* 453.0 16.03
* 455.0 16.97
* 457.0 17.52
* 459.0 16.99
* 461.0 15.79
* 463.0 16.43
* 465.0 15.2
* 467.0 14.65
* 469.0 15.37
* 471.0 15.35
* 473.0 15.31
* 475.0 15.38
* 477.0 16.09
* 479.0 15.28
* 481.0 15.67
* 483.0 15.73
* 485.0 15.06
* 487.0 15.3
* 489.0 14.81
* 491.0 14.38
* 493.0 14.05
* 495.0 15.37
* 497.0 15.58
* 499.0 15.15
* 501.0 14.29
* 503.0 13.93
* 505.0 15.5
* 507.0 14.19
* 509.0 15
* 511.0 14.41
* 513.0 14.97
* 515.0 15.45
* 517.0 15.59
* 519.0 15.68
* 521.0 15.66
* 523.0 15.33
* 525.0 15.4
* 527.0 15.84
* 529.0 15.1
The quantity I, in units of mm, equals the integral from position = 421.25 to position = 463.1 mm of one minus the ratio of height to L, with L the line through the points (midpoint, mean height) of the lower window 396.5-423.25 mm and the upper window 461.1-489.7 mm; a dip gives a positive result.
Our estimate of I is 5.8 mm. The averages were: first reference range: 13.4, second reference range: 15.4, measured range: 12.4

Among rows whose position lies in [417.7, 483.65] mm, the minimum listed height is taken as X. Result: 7.101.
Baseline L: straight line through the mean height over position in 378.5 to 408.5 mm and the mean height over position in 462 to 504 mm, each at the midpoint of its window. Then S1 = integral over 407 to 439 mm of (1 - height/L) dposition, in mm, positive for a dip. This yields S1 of 8.9 mm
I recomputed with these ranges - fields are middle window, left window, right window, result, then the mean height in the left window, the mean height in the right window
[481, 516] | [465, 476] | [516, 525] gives 1.10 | 15.2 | 15.5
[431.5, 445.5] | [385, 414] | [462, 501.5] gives 5.28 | 14.5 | 15.2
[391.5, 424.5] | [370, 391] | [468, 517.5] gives 3.14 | 15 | 15.1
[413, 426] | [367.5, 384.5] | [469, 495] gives 2.47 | 14.7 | 15.2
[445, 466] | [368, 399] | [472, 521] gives -1.50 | 14.9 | 15.1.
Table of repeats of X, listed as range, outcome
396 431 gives 8.261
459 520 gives 13.93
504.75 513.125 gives 14.19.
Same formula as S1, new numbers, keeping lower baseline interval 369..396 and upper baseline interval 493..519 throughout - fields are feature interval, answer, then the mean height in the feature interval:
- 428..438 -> 4.8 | 7.79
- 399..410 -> 0.5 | 14.3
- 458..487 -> -1.2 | 15.6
